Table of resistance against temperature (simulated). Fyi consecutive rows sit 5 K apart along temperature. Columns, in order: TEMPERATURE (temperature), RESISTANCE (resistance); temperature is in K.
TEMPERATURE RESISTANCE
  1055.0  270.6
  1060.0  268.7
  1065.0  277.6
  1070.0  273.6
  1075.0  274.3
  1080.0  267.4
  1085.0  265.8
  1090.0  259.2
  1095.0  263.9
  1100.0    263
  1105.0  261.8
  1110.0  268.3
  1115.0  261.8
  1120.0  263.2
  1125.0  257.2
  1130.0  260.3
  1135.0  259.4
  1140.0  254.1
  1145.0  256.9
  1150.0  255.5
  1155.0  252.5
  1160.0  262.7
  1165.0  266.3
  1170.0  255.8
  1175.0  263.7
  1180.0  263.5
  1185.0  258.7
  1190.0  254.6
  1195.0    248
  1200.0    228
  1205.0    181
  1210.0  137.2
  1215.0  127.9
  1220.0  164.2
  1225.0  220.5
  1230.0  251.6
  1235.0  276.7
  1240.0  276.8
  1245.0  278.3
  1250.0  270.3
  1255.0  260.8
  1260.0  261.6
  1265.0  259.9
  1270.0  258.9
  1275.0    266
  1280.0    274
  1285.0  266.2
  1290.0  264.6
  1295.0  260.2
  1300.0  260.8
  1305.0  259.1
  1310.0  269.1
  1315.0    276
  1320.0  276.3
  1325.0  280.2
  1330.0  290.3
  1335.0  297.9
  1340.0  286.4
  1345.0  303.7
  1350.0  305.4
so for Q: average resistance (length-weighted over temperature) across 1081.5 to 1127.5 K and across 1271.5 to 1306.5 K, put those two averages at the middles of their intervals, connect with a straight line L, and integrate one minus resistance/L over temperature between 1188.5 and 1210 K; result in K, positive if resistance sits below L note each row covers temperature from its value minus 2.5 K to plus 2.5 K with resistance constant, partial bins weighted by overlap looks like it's 3.9 K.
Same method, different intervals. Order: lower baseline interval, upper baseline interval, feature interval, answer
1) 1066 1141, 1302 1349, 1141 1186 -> 1.6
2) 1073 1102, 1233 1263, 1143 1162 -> 0.8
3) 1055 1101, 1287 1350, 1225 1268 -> 1.7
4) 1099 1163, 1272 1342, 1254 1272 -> 0.6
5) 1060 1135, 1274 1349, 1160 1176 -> 0.4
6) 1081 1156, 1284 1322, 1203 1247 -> 8.6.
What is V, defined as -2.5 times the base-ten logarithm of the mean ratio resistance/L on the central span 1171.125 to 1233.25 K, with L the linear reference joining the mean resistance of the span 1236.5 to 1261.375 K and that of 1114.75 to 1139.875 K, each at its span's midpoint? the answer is 0.22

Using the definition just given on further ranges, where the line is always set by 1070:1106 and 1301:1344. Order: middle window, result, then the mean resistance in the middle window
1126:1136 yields 0.04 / 260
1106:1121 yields 0.01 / 264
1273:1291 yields 0.04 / 268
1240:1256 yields 0.01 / 272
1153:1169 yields 0.04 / 260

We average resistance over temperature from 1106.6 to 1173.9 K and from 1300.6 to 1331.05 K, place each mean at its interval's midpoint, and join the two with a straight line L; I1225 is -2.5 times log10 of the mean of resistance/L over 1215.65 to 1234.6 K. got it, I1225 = 0.25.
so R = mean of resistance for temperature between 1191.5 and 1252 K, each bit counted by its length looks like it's 222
